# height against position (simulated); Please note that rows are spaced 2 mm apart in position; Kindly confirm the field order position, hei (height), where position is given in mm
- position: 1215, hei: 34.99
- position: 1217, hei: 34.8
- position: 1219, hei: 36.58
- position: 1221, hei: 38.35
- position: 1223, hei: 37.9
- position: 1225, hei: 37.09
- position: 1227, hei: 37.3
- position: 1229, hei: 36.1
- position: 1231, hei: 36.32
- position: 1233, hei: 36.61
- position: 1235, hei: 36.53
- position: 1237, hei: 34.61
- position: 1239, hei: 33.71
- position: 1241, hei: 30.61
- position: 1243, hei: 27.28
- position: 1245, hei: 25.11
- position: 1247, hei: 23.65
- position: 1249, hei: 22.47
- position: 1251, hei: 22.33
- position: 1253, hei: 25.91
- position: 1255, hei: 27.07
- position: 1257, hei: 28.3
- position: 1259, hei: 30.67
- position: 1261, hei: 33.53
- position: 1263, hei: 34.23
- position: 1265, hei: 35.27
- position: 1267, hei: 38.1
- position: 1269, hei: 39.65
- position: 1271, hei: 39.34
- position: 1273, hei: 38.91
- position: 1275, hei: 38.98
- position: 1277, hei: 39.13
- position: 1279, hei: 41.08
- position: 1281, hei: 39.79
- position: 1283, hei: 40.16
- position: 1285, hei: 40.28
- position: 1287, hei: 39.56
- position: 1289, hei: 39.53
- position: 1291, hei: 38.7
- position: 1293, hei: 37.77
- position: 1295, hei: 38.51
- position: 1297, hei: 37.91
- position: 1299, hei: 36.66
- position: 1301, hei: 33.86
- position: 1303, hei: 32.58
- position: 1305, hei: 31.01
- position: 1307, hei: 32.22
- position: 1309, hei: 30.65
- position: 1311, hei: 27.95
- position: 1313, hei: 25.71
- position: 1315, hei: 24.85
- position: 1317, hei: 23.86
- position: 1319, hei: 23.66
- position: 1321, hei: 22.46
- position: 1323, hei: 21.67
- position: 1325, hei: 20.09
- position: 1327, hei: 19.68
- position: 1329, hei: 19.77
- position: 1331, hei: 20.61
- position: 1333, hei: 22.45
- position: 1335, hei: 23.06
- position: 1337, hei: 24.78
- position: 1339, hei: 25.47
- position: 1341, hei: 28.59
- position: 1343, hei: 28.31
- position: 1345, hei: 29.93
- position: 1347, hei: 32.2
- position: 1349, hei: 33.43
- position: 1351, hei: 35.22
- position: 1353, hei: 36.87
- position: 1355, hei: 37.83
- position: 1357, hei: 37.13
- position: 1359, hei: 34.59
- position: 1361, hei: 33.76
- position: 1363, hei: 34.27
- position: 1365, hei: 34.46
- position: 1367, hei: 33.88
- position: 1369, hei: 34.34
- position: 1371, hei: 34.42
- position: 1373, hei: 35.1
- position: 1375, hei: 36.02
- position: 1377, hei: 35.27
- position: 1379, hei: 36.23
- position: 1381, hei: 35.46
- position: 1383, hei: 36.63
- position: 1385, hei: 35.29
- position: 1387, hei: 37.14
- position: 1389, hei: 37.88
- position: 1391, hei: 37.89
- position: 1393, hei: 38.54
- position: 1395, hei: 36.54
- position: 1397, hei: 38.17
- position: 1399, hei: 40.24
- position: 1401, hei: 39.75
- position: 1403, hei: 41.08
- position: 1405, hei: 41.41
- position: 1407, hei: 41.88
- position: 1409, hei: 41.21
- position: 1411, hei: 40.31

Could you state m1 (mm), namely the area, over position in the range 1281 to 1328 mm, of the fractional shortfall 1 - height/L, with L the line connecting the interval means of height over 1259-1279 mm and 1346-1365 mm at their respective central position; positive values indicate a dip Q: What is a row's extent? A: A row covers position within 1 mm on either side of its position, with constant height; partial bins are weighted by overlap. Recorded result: 6.42 mm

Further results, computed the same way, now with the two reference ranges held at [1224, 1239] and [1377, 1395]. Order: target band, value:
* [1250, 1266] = 2.9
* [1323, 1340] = 6.8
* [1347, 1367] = 0.9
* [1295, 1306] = 0.5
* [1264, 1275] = -0.6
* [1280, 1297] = -1.3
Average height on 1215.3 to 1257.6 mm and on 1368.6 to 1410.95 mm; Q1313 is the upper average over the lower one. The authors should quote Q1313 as 1.2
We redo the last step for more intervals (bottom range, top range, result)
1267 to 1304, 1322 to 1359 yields 0.72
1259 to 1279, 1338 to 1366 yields 0.88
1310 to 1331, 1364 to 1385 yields 1.54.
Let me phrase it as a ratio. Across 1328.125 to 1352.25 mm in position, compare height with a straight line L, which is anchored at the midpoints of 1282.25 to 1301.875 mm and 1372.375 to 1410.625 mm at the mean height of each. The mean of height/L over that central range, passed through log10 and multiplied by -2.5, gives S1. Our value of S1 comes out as 0.37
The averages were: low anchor 38.3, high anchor 38.1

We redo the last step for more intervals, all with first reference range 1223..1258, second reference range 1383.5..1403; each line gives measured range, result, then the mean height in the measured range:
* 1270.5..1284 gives -0.21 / 39.6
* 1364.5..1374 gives 0.08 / 34.4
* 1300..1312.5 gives 0.09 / 31.2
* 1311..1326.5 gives 0.42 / 23.4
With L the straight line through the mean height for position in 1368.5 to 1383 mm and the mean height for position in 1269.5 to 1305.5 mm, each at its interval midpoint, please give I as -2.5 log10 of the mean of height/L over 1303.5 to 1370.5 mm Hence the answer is 0.26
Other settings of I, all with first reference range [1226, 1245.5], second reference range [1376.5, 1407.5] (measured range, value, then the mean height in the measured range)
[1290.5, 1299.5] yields -0.078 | 37.9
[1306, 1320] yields 0.307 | 27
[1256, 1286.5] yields -0.077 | 37.2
